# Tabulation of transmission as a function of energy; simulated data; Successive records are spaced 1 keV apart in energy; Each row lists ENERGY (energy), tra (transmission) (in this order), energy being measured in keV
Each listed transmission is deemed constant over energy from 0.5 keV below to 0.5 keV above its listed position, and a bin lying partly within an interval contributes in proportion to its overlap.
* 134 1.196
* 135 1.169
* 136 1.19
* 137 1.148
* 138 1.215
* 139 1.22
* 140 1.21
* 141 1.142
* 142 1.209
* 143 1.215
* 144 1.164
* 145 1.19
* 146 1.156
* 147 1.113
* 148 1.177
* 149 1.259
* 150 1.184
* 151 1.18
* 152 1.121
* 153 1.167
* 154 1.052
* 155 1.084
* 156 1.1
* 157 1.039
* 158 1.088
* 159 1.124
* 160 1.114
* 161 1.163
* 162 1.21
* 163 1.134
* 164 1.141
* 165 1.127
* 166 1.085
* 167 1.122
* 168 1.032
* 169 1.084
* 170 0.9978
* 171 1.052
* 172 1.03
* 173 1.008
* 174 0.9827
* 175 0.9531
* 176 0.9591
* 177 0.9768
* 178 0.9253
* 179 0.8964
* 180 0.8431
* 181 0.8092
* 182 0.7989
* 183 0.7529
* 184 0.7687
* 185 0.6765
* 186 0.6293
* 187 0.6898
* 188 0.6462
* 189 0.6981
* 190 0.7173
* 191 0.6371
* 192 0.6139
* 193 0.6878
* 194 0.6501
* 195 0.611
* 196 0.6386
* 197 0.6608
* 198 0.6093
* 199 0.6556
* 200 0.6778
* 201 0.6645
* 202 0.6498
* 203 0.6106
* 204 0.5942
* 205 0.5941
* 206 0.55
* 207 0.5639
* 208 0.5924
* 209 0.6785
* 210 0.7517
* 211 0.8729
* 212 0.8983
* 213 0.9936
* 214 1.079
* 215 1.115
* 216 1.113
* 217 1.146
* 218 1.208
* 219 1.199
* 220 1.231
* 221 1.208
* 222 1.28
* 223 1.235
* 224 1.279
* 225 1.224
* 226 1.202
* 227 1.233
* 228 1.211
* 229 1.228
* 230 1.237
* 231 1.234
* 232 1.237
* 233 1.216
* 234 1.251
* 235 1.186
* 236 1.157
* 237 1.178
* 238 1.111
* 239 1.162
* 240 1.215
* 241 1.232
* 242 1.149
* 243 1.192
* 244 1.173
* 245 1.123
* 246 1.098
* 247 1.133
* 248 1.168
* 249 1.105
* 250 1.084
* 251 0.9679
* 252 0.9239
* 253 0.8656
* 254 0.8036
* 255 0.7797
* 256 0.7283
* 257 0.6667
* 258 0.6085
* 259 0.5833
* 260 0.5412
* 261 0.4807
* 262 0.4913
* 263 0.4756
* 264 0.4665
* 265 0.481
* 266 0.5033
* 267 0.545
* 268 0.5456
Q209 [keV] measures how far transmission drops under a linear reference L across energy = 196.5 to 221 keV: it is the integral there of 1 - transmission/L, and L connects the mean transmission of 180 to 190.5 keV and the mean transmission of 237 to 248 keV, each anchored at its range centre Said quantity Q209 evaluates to 2.3 keV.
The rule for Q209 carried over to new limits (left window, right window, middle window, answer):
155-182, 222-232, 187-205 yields 7.66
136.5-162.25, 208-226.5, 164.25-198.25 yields 8.61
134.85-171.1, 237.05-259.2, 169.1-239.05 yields 9.35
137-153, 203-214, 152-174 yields -0.85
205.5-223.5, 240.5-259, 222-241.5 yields -4.62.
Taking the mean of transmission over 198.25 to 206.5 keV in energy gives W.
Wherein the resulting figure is 0.624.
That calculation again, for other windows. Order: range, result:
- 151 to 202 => 0.898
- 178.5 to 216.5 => 0.729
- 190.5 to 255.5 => 0.979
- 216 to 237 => 1.22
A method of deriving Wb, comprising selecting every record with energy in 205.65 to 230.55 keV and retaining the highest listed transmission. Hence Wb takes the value 1.28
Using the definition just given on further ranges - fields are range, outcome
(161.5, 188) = 1.21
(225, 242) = 1.251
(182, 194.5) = 0.7989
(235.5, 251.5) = 1.232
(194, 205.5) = 0.6778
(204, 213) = 0.9936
